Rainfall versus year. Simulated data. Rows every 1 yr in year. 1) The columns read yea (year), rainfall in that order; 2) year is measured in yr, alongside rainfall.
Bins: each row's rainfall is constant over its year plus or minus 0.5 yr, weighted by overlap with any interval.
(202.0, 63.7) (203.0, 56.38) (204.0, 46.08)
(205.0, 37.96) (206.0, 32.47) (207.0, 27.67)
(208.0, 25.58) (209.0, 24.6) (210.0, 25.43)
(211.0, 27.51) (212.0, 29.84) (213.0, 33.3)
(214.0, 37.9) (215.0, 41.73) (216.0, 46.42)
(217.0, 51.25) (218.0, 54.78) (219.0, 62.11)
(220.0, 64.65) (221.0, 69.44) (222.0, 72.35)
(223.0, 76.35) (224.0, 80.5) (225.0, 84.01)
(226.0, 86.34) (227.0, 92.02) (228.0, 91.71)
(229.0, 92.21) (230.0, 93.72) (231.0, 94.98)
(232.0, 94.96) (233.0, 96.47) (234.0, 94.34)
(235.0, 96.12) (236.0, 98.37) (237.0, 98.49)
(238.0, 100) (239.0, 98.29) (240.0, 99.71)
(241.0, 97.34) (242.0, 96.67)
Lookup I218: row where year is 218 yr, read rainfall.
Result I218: 54.78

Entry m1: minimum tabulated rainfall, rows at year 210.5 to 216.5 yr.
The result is 27.51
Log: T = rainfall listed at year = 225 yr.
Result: 84.01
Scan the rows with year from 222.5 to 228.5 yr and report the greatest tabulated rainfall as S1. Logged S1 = 92.02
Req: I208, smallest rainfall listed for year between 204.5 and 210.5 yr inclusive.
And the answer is 24.6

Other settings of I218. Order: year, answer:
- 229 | 92.21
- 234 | 94.34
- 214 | 37.9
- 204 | 46.08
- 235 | 96.12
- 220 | 64.65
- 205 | 37.96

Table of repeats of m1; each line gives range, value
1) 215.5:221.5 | 46.42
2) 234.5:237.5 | 96.12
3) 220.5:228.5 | 69.44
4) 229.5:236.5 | 93.72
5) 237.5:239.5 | 98.29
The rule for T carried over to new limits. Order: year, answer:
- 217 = 51.25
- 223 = 76.35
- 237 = 98.49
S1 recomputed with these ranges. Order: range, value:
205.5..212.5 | 32.47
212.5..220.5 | 64.65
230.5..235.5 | 96.47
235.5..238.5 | 100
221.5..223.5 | 76.35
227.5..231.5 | 94.98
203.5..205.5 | 46.08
